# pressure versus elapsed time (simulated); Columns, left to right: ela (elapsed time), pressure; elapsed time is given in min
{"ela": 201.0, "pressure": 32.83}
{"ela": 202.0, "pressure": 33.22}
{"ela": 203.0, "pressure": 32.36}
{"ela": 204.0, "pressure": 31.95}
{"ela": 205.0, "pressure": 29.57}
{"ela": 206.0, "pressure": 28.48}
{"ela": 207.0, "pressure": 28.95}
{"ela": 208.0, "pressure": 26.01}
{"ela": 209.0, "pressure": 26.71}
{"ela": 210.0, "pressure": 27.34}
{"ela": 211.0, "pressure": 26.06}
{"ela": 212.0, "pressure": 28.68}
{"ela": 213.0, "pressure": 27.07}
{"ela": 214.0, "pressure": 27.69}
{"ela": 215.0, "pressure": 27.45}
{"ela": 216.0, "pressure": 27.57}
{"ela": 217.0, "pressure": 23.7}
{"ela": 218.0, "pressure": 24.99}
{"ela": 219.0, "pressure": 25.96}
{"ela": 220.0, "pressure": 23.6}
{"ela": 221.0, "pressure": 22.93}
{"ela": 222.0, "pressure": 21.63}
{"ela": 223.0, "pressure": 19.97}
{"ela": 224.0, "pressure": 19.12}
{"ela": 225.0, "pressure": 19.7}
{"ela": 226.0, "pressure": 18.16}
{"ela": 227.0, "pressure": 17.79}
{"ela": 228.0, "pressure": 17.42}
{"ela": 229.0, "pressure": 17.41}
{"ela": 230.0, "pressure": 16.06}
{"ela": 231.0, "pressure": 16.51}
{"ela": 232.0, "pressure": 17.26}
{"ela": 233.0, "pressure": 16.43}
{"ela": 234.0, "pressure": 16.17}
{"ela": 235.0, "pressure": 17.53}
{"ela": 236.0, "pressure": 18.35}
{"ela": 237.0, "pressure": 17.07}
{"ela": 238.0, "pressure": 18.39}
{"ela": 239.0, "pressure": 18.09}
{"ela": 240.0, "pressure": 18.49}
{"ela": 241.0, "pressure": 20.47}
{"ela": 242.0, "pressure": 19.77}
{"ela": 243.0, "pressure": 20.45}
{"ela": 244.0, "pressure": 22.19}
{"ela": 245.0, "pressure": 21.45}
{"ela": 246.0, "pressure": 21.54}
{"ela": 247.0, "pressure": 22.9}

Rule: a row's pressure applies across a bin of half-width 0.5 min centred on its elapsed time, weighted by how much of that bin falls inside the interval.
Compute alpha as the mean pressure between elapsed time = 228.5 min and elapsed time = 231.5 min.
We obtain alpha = 16.7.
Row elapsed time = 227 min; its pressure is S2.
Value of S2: 17.79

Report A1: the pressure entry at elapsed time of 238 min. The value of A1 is 18.39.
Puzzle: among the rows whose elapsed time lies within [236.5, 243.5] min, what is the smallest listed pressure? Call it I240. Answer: 17.07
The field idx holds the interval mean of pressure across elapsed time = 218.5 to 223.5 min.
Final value 22.8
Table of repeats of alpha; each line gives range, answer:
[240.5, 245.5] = 20.9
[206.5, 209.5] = 27.2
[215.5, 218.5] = 25.4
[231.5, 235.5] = 16.8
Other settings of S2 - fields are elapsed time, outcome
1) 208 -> 26.01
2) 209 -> 26.71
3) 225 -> 19.7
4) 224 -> 19.12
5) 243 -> 20.45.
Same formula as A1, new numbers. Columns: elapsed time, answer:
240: 18.49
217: 23.7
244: 22.19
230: 16.06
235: 17.53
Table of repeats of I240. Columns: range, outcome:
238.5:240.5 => 18.09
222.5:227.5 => 17.79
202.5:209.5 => 26.01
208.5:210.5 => 26.71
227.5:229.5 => 17.41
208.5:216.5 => 26.06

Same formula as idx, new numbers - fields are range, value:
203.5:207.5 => 29.7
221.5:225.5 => 20.1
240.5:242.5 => 20.1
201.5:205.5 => 31.8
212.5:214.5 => 27.4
